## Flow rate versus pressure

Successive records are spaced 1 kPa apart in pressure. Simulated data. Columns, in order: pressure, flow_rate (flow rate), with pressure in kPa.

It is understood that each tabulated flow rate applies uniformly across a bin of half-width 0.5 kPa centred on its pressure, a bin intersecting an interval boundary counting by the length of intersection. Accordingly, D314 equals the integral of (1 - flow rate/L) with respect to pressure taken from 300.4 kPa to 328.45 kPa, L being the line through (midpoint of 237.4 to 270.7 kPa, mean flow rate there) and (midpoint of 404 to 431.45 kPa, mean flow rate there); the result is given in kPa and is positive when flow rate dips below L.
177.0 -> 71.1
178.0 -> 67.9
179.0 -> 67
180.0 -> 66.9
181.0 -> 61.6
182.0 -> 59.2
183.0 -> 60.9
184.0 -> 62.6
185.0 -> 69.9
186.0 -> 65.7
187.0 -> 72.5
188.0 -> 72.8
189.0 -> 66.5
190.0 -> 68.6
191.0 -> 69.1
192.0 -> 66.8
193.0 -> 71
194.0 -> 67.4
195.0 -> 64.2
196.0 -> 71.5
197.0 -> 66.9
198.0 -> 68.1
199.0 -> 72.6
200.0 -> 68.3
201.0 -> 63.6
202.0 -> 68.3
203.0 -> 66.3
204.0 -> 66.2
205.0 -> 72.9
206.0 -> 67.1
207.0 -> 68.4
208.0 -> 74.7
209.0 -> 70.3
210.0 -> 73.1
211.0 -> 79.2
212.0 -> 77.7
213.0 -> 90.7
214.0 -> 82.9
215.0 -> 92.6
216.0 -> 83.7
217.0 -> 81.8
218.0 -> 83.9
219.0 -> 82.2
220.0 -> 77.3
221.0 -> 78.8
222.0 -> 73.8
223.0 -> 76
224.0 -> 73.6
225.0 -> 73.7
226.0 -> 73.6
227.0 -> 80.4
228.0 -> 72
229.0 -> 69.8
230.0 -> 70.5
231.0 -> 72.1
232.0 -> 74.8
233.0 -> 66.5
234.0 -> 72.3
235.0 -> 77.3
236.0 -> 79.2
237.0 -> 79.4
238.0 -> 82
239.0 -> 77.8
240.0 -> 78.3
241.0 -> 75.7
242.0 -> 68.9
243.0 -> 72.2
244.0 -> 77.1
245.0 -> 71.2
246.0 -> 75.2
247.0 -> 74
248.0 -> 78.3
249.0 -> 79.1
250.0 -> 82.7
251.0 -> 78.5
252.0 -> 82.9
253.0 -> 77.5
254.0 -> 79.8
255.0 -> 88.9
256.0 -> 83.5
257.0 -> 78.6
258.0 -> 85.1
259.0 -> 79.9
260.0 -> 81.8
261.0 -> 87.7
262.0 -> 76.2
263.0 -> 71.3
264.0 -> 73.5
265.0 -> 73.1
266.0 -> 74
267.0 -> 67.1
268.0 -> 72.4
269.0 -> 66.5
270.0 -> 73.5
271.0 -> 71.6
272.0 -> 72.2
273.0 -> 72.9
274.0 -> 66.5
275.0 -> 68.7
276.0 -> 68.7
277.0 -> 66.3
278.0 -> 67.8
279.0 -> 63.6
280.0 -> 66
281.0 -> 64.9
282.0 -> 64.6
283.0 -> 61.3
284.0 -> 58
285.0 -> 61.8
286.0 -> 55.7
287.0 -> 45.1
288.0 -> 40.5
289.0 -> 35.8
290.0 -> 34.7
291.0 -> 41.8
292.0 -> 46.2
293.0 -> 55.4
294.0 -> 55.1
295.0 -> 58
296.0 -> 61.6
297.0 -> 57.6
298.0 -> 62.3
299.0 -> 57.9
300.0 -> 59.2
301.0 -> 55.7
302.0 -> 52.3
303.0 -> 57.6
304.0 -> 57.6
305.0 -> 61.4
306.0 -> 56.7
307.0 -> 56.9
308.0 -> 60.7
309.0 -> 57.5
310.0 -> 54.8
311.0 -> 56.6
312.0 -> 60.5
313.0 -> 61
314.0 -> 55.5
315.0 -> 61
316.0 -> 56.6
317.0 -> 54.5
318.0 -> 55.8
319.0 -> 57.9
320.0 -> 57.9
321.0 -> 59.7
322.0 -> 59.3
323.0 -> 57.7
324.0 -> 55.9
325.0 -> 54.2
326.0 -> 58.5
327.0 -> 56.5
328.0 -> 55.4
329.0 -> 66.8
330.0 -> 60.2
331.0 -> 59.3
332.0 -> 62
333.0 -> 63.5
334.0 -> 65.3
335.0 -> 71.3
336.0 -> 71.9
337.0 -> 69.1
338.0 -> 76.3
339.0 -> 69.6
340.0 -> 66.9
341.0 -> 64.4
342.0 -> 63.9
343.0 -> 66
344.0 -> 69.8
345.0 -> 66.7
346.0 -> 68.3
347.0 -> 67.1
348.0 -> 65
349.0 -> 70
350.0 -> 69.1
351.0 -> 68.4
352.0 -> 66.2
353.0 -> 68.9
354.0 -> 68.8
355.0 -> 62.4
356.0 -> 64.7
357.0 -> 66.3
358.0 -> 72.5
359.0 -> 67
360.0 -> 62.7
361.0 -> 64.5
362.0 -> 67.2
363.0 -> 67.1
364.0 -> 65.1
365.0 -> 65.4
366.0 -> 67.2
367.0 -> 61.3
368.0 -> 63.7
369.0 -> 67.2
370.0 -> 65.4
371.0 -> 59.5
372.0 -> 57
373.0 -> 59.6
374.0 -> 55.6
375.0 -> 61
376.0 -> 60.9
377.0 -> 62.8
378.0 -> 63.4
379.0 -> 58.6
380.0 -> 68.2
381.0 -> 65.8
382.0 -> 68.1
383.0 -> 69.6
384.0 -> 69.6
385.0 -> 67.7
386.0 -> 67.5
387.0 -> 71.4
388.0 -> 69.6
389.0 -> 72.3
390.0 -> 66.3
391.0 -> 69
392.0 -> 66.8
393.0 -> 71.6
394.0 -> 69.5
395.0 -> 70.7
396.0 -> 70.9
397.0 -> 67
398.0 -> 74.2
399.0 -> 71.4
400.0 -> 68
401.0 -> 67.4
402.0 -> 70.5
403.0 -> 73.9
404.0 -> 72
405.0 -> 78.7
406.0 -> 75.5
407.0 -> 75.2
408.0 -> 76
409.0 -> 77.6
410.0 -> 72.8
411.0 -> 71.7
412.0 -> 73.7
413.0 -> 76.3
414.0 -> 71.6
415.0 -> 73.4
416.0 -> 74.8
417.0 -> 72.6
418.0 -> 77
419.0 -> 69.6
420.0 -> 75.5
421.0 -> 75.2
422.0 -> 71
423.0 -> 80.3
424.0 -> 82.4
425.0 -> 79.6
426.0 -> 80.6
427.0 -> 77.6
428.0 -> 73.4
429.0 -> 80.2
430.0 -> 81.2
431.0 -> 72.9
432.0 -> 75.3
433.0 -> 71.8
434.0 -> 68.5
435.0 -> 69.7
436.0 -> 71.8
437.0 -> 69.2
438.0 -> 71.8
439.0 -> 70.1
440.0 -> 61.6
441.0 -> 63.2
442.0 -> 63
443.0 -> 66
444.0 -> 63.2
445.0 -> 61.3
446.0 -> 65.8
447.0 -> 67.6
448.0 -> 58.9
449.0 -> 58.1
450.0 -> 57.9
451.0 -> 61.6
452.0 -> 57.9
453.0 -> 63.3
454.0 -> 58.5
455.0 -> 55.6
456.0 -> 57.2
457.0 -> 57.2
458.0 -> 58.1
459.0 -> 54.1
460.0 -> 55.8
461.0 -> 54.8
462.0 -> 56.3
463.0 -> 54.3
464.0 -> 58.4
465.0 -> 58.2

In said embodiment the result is 7.0 kPa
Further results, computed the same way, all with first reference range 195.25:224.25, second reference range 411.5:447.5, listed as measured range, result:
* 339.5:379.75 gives 4.4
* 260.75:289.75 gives 3.4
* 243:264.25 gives -1.4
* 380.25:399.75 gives 0.9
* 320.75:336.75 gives 2.7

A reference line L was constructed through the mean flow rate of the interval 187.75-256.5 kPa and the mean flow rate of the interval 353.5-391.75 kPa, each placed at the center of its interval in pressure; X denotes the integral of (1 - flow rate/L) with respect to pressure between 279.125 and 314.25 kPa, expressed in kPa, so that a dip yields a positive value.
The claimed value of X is 7.2 kPa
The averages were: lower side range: 74.8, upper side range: 65.3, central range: 55.8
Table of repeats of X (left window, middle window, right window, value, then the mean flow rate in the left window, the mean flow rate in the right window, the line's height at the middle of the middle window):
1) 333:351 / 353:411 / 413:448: 1.9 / 68.1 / 71.9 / 69.8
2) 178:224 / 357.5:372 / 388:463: 1.0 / 71.8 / 69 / 69.8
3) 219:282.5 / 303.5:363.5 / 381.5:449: 8.2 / 74.7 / 71.4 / 73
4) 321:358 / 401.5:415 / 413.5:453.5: -1.1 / 64.9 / 70.2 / 68.8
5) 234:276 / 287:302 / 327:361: 4.3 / 76.3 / 66.4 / 71.9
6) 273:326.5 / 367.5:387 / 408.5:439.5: 1.2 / 57.5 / 74.5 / 68.1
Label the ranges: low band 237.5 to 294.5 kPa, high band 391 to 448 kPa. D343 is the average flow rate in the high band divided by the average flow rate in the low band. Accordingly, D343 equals 1.04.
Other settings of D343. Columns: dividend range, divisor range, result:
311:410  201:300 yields 0.92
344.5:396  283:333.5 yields 1.18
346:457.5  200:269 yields 0.90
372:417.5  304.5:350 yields 1.12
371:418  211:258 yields 0.89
